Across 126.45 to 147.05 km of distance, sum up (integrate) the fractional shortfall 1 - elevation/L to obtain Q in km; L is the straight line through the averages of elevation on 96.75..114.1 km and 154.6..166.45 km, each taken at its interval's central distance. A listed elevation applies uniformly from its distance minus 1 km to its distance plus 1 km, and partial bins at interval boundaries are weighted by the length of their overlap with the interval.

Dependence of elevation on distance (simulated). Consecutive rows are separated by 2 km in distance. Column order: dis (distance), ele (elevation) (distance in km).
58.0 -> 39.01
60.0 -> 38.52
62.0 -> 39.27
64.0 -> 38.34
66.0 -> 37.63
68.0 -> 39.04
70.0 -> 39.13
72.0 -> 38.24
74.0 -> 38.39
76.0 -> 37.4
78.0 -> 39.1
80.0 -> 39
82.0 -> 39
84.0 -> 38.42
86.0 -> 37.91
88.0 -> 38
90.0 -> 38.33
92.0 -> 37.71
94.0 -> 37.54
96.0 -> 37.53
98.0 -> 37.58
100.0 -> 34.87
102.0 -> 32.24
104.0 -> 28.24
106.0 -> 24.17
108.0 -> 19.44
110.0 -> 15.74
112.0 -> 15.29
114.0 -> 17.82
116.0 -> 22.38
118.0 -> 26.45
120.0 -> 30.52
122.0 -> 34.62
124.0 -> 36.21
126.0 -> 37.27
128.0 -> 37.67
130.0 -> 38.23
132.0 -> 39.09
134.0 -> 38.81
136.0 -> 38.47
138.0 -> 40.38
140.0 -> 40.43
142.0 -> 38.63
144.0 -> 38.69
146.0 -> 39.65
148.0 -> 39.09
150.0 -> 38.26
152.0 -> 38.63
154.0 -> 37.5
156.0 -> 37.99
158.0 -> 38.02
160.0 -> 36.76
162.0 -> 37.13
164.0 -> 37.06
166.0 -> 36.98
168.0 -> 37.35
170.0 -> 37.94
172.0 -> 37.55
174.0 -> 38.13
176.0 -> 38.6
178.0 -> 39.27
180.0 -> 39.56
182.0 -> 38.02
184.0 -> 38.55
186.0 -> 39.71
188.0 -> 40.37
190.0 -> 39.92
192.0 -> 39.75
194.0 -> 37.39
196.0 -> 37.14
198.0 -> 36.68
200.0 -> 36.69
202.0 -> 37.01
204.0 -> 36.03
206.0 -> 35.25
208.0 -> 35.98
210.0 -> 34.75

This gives -4.3 km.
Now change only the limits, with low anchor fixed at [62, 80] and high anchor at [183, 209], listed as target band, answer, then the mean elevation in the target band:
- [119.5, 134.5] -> 0.6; 36.7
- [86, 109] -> 2.9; 33.4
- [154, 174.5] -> 0.2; 37.5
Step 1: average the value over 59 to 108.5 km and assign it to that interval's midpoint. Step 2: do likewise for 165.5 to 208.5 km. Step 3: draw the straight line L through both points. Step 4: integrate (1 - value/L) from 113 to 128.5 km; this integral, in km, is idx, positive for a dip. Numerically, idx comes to 2.86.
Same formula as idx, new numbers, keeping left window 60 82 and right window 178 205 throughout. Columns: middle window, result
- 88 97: 0.2 km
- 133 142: -0.2 km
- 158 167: 0.3 km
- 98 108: 2.3 km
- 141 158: -0.1 km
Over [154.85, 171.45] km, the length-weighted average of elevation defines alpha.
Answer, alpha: 37.4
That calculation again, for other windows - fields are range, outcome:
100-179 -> 34.3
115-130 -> 32.6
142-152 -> 38.9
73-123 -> 31.9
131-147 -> 39.3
